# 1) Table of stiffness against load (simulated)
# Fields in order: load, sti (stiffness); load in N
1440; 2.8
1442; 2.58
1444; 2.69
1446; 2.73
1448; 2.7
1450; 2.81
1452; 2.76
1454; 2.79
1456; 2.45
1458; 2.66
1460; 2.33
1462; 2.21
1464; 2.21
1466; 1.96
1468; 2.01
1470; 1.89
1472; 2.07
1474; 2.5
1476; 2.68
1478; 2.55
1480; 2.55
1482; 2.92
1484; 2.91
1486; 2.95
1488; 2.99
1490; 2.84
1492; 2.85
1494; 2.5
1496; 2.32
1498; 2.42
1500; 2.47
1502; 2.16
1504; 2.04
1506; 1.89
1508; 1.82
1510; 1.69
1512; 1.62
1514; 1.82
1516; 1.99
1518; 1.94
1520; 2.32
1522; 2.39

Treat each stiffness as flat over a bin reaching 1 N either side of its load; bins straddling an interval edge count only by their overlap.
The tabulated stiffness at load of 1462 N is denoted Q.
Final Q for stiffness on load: 2.21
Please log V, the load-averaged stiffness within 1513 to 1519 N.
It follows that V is 1.92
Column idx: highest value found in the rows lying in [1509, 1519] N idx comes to 1.99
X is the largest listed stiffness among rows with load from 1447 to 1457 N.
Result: 2.81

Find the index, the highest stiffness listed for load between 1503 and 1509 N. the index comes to 2.04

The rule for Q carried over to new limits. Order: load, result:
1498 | 2.42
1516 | 1.99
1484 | 2.91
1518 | 1.94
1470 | 1.89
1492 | 2.85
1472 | 2.07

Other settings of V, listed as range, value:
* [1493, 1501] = 2.43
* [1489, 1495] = 2.73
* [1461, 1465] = 2.21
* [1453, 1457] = 2.62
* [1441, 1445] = 2.63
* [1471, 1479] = 2.45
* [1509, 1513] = 1.66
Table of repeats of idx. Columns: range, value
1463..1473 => 2.21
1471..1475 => 2.5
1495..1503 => 2.47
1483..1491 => 2.99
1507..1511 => 1.82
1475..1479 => 2.68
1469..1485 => 2.92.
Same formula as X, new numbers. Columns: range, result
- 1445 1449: 2.73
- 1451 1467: 2.79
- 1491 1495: 2.85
